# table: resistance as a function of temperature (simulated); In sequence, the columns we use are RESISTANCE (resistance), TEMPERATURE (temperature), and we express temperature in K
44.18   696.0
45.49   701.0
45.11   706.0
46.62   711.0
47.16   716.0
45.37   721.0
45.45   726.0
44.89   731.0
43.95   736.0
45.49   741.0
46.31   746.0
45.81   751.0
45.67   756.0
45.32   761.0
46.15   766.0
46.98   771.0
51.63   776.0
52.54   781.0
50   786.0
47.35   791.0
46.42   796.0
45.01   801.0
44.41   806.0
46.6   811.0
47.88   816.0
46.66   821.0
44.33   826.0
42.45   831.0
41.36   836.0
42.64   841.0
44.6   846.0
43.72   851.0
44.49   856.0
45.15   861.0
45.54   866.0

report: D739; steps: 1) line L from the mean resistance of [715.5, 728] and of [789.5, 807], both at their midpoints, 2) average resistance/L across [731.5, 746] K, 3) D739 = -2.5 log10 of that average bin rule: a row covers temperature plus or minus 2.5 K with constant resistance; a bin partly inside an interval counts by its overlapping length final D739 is 0.02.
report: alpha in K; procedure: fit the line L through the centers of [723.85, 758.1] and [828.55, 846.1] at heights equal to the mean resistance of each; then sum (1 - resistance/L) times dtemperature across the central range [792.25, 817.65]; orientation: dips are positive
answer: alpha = -1.5 K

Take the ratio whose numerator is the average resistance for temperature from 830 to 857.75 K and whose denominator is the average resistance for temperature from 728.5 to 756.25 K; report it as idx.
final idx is 1.0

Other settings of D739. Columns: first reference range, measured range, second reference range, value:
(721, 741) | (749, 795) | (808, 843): -0.07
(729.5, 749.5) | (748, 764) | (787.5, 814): 0.00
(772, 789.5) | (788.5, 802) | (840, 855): 0.06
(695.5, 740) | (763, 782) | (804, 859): -0.09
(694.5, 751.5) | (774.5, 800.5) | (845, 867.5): -0.09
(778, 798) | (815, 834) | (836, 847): 0.00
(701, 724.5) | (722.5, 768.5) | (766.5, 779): 0.05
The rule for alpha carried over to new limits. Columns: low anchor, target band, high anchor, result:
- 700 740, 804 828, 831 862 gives -1.13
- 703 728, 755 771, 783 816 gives 0.18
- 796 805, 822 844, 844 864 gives 0.89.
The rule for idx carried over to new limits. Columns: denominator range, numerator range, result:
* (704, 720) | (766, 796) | 1.06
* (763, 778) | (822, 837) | 0.90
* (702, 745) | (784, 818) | 1.03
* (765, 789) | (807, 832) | 0.92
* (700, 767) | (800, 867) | 0.98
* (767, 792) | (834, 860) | 0.88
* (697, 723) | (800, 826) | 1.00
